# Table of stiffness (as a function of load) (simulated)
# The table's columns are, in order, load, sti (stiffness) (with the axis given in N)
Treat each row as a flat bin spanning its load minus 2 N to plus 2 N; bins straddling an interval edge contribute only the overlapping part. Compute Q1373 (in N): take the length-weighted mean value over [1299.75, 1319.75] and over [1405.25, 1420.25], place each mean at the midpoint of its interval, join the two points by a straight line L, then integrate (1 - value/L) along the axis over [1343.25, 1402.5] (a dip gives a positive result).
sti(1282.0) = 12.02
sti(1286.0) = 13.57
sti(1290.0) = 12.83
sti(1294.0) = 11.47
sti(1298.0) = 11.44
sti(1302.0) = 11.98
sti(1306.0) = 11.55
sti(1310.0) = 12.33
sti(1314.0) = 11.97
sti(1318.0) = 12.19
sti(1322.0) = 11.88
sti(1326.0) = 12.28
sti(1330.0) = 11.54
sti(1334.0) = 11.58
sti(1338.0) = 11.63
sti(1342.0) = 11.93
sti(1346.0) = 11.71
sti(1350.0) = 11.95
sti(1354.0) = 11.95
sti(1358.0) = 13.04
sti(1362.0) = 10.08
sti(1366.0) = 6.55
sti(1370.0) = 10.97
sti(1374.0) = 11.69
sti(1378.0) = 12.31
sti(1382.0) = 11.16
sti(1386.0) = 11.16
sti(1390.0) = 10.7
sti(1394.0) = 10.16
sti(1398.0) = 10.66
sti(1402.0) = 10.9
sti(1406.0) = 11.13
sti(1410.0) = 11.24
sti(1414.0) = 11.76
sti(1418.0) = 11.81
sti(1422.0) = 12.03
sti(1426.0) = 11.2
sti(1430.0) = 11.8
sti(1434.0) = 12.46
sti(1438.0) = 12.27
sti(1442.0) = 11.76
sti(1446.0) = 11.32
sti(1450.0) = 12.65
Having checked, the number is 3.5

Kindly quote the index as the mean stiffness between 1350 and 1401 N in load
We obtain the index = 10.9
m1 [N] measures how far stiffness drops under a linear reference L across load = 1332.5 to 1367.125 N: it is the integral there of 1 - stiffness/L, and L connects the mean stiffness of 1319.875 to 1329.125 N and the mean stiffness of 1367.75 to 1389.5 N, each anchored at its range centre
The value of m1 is 1.31 N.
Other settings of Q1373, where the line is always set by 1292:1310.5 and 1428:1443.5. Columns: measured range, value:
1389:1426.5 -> 2.61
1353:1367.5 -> 1.76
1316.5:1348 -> -0.12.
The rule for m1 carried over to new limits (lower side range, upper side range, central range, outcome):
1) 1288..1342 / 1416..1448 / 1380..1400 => 1.8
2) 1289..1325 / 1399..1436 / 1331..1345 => 0.2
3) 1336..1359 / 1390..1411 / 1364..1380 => 1.4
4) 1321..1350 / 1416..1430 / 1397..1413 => 0.9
